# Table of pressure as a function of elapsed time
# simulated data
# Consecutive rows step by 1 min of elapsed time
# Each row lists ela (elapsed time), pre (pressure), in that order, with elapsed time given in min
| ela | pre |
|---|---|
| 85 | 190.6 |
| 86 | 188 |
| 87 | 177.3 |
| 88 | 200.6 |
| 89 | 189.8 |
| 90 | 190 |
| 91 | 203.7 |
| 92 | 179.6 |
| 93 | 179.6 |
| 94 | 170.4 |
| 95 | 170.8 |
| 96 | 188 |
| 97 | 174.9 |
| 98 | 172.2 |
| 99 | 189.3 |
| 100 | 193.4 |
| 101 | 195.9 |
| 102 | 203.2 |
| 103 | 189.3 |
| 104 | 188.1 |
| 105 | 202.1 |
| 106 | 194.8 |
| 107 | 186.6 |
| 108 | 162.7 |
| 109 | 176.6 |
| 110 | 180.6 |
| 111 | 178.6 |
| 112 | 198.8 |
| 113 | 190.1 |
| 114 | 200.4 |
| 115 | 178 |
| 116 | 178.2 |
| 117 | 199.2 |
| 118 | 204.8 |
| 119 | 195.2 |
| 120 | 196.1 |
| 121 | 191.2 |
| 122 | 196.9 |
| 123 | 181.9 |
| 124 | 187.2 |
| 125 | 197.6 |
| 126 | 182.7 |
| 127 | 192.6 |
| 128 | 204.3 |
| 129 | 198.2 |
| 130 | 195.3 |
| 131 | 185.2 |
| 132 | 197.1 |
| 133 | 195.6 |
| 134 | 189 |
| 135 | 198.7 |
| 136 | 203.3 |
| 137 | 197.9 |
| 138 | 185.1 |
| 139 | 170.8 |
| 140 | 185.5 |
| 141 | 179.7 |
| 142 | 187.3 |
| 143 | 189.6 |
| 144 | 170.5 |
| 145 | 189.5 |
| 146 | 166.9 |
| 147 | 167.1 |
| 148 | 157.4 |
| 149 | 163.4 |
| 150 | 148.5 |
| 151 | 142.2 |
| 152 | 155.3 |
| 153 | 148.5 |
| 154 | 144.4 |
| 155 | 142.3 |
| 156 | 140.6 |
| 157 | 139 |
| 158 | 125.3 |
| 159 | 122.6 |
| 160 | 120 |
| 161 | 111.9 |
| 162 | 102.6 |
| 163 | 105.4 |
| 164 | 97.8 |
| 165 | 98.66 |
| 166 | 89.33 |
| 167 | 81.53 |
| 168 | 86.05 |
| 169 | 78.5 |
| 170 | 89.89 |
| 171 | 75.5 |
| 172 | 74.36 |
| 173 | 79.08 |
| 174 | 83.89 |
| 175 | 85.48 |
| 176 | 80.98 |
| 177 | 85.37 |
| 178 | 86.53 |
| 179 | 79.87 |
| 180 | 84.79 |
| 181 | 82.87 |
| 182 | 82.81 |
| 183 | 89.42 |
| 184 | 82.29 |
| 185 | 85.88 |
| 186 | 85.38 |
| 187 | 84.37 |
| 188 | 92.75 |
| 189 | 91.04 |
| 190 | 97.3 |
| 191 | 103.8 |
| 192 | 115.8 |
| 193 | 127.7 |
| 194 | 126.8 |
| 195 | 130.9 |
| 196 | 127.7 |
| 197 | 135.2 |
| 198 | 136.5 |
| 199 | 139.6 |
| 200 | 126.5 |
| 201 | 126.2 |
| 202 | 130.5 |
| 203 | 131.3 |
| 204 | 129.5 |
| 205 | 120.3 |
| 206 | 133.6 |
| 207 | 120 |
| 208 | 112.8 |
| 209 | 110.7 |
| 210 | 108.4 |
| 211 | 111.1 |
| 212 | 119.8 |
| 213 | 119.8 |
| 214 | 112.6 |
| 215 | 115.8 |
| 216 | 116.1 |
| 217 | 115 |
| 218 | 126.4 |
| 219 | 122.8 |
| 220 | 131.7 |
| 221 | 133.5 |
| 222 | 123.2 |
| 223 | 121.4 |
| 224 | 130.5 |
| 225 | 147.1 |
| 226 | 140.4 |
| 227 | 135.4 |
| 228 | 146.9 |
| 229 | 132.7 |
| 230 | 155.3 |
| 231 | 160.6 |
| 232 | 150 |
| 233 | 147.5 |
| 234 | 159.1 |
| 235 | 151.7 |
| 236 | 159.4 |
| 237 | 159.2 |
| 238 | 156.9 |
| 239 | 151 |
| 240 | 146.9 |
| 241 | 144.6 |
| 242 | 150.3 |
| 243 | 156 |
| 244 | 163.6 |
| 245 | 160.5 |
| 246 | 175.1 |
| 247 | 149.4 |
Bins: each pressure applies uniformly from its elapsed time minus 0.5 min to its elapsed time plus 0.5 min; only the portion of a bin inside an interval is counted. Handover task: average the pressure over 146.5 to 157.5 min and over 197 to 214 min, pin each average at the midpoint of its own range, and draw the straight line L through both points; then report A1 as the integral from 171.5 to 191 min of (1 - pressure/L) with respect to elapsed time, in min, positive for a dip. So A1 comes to 7.2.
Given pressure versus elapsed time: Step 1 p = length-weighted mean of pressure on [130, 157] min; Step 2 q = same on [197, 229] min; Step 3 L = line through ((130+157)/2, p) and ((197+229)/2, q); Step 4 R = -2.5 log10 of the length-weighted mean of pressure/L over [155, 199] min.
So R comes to 0.43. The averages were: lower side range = 173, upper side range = 126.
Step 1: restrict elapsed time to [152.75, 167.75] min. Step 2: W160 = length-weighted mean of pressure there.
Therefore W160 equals 117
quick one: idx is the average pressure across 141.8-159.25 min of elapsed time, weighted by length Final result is 156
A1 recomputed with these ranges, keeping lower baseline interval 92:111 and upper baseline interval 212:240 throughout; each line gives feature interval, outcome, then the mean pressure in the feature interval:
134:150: -1.0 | 180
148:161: 1.9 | 141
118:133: -1.6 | 193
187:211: 4.5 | 120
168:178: 4.8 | 81.9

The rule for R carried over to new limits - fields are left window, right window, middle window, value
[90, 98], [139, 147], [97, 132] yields -0.06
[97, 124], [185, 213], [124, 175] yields 0.08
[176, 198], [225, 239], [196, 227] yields 0.01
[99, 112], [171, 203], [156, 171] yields 0.22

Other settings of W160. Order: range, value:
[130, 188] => 129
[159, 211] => 103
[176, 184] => 84.2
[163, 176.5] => 85.5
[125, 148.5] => 187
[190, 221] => 123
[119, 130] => 193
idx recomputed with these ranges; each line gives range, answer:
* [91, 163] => 177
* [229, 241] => 153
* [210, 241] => 136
